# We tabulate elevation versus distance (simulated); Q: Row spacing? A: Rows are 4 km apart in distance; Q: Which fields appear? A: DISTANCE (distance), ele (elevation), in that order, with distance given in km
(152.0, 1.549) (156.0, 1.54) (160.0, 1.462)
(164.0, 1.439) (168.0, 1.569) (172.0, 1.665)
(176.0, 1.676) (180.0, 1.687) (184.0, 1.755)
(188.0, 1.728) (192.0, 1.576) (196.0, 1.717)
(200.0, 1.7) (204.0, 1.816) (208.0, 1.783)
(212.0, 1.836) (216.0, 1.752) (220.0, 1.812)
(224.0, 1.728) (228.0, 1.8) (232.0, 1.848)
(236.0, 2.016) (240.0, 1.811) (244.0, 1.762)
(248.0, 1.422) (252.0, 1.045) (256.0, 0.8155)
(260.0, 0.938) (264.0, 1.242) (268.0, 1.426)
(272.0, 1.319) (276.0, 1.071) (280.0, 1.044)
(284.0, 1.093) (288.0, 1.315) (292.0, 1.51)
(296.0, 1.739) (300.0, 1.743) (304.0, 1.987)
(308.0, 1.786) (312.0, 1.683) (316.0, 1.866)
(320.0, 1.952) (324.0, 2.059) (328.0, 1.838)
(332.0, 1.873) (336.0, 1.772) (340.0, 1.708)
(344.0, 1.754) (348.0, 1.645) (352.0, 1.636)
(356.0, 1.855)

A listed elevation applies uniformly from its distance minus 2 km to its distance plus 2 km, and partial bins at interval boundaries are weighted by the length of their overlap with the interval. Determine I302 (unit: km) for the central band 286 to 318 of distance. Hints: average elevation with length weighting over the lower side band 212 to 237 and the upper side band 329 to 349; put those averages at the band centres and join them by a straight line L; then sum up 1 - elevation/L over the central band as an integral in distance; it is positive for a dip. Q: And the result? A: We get 1.4 km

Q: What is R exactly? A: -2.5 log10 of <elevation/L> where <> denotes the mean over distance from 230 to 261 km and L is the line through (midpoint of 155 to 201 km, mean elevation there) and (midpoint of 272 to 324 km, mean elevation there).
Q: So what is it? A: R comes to 0.09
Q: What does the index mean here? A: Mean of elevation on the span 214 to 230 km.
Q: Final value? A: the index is 1.77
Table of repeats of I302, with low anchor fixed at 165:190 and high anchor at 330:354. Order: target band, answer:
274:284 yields 3.8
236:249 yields -0.3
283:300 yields 2.4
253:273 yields 6.7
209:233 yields -1.5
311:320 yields -0.5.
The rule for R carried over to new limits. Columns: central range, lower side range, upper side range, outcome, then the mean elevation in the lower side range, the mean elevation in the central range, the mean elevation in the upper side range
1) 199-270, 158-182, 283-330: 0.042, 1.58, 1.58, 1.73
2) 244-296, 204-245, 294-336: 0.433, 1.82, 1.23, 1.85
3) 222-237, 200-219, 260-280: -0.155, 1.79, 1.84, 1.21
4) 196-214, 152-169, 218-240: -0.035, 1.5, 1.78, 1.84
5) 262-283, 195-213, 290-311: 0.400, 1.77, 1.21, 1.75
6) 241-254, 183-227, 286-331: 0.216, 1.75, 1.44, 1.77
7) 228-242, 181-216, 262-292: -0.241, 1.74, 1.88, 1.24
